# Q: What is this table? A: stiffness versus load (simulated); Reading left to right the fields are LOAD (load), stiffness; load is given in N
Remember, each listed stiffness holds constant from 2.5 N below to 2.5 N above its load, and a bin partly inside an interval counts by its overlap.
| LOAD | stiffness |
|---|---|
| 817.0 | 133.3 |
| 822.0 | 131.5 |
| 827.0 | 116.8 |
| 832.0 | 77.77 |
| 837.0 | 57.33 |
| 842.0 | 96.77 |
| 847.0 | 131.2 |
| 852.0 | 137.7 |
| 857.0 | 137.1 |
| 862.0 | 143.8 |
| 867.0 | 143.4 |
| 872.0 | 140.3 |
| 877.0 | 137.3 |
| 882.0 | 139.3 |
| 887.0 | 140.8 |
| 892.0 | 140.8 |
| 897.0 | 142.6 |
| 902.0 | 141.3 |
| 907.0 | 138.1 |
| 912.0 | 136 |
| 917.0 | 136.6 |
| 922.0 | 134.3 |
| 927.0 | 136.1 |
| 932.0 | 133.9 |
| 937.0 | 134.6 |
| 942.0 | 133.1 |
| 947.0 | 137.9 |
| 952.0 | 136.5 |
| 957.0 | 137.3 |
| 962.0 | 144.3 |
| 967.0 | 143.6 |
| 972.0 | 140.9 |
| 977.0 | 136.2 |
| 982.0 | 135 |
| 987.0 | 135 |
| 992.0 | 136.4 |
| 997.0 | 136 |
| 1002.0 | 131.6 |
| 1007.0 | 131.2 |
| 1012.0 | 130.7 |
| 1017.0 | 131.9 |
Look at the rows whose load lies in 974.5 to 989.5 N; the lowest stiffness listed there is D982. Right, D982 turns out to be 135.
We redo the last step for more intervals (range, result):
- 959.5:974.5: 140.9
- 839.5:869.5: 96.77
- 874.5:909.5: 137.3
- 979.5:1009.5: 131.2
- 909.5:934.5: 133.9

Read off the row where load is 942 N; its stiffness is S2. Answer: 133.1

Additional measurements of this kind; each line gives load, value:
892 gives 140.8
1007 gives 131.2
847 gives 131.2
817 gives 133.3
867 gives 143.4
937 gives 134.6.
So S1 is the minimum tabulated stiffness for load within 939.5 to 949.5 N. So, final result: 133.1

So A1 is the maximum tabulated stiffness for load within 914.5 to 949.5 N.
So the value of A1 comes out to 137.9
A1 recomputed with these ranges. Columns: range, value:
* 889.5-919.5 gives 142.6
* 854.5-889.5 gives 143.8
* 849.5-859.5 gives 137.7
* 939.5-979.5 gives 144.3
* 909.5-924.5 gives 136.6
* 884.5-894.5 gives 140.8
